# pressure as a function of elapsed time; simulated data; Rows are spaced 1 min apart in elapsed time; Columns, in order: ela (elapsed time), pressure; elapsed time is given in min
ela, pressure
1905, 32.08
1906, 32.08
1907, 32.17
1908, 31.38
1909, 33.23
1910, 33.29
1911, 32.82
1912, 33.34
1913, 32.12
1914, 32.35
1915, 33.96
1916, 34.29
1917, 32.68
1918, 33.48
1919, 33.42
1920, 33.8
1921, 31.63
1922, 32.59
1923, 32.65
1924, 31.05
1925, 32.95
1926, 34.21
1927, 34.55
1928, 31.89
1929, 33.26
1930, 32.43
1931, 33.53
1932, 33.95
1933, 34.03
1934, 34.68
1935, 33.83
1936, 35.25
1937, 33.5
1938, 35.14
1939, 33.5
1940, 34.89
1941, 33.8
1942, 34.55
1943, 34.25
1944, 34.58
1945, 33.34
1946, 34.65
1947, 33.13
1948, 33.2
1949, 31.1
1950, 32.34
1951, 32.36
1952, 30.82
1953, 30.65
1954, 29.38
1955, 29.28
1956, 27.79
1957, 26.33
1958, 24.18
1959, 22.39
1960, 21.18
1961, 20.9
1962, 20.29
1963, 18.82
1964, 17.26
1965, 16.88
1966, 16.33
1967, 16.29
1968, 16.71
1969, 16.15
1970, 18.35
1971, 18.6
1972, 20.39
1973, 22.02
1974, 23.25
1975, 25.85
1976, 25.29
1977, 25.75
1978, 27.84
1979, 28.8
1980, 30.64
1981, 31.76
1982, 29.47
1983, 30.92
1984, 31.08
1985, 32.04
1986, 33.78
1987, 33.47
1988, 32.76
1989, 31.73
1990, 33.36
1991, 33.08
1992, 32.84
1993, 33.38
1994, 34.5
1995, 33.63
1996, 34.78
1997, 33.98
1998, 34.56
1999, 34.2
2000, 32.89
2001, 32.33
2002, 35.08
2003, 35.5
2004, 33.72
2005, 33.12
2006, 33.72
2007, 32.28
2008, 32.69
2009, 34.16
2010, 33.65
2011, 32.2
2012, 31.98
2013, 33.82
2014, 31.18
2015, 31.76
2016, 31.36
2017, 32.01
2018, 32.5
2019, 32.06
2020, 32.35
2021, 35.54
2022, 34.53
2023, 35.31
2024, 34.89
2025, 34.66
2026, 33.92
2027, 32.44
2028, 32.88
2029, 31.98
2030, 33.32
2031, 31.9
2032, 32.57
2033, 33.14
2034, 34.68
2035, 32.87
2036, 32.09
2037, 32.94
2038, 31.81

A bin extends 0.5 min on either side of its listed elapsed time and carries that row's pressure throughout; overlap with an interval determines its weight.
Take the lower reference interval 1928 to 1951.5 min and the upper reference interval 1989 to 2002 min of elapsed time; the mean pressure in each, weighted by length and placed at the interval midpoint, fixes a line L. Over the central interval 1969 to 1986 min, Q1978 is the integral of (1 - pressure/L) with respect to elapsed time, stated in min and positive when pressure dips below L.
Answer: 3.7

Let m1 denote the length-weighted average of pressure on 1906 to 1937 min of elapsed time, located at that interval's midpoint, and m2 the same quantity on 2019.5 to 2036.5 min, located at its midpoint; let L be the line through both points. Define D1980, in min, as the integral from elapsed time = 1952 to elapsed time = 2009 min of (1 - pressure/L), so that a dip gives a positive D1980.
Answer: 9.1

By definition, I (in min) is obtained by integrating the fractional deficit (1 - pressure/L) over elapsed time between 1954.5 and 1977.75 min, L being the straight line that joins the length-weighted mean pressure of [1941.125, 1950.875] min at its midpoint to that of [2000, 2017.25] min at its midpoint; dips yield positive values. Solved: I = 8.3 min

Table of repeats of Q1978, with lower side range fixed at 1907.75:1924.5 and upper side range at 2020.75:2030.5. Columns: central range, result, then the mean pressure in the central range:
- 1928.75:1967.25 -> 4.35 min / 29.4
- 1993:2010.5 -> -0.06 min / 33.8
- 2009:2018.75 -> 0.41 min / 32.4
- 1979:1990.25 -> 0.59 min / 31.7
